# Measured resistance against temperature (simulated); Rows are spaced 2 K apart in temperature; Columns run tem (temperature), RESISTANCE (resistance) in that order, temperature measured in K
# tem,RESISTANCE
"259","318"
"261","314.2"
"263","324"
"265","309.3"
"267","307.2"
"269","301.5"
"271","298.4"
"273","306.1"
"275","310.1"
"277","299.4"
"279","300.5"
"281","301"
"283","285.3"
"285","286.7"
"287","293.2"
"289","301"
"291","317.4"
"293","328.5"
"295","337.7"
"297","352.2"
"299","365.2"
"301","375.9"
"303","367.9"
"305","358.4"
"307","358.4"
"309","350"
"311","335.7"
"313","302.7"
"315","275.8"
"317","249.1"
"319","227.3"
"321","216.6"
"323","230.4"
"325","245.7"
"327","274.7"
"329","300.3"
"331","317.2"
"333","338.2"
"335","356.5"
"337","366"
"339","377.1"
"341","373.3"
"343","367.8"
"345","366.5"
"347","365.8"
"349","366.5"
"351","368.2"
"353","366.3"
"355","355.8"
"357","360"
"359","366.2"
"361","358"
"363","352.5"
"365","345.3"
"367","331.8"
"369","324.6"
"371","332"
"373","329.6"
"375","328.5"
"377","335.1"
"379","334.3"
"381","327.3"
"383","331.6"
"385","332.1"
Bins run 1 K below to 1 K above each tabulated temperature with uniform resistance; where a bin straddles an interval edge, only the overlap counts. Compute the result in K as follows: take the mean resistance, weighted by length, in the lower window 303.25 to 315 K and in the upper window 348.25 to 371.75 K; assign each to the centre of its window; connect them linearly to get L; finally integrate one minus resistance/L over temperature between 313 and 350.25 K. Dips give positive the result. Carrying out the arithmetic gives 3.5 K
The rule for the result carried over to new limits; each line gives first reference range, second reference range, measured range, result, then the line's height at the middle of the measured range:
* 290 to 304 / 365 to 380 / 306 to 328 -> 4.22 K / 345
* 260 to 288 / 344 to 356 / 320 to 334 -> 2.90 K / 346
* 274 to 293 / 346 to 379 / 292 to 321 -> -0.87 K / 315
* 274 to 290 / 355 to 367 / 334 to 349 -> -1.20 K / 340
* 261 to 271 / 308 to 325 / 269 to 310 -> -4.65 K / 292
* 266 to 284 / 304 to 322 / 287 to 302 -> -1.89 K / 299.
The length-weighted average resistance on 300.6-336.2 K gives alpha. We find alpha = 304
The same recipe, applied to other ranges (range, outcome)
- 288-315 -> 340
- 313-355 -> 318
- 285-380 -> 330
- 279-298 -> 311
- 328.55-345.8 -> 353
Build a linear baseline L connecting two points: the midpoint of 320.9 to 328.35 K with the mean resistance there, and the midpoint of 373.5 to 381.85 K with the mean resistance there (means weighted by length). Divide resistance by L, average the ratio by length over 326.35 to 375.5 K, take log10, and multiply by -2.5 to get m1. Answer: -0.21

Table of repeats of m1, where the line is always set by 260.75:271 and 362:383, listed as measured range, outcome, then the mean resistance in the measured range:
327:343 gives -0.059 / 344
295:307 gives -0.139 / 361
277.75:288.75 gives 0.070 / 294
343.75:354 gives -0.119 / 367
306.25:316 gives -0.012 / 324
